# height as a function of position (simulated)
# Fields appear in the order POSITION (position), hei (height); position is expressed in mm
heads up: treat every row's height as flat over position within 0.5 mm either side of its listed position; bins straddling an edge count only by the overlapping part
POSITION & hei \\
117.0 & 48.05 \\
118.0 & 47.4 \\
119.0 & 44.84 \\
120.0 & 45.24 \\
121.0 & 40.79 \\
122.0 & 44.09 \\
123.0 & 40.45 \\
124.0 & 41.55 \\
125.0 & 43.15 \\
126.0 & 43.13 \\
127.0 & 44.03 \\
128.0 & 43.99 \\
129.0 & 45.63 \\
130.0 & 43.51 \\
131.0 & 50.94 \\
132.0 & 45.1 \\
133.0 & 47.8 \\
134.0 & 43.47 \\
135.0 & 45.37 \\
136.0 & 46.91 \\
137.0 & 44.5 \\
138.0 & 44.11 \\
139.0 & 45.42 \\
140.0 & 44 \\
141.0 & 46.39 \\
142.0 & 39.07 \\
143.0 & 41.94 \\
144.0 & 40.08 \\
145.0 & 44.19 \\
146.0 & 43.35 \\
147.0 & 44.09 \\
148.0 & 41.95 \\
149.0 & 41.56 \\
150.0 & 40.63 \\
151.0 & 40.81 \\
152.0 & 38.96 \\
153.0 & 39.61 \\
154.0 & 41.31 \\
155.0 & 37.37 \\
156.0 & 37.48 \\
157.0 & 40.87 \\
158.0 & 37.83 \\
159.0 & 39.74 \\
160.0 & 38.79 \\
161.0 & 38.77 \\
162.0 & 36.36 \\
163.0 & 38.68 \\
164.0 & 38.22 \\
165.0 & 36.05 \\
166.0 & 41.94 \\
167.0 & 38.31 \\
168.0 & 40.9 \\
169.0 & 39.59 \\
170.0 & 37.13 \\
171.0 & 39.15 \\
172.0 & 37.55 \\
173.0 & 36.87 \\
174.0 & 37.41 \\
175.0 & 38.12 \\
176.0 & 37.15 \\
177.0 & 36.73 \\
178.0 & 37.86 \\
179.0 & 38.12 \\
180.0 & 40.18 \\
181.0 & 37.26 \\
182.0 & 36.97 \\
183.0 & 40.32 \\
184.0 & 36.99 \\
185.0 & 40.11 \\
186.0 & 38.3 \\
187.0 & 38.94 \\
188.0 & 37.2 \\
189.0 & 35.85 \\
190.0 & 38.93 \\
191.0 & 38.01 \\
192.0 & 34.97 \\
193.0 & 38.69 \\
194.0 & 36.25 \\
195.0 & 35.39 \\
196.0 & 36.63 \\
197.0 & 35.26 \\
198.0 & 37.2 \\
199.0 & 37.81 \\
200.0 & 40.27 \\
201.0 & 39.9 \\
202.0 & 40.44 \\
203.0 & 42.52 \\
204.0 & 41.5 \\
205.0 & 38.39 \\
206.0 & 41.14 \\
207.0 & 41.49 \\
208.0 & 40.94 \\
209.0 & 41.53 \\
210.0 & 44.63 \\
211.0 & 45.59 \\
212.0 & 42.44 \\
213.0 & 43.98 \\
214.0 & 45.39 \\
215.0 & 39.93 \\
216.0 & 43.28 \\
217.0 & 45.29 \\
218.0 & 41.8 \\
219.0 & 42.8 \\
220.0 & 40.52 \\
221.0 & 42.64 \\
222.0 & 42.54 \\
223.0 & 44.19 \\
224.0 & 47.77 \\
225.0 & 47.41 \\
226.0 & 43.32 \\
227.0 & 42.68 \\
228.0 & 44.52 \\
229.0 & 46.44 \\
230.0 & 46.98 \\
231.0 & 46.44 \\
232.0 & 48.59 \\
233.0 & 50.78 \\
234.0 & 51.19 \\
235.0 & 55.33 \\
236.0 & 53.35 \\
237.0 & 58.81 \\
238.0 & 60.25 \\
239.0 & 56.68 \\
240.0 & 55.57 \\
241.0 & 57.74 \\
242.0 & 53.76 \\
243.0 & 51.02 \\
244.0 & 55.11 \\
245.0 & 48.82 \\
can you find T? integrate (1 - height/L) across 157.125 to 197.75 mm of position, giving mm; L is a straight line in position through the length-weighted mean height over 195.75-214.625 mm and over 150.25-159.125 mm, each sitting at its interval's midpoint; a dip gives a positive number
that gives 2.1 mm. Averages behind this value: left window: 39.4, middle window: 38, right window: 40.9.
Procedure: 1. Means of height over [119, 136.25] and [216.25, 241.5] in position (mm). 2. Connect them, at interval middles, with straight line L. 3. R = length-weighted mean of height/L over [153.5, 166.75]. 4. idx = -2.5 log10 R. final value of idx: 0.180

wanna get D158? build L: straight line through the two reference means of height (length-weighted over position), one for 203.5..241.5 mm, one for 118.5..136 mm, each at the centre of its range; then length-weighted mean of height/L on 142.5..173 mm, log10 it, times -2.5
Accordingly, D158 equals 0.14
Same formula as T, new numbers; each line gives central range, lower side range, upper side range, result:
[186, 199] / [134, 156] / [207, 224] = 1.76 mm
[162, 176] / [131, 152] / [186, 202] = 0.72 mm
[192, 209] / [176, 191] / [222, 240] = 1.33 mm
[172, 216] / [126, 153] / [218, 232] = 5.02 mm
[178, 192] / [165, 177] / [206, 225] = 0.62 mm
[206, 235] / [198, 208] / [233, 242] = 2.04 mm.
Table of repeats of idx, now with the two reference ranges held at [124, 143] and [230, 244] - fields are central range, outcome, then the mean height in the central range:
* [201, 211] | 0.22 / 41.5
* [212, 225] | 0.19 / 43.5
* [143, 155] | 0.12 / 41.3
